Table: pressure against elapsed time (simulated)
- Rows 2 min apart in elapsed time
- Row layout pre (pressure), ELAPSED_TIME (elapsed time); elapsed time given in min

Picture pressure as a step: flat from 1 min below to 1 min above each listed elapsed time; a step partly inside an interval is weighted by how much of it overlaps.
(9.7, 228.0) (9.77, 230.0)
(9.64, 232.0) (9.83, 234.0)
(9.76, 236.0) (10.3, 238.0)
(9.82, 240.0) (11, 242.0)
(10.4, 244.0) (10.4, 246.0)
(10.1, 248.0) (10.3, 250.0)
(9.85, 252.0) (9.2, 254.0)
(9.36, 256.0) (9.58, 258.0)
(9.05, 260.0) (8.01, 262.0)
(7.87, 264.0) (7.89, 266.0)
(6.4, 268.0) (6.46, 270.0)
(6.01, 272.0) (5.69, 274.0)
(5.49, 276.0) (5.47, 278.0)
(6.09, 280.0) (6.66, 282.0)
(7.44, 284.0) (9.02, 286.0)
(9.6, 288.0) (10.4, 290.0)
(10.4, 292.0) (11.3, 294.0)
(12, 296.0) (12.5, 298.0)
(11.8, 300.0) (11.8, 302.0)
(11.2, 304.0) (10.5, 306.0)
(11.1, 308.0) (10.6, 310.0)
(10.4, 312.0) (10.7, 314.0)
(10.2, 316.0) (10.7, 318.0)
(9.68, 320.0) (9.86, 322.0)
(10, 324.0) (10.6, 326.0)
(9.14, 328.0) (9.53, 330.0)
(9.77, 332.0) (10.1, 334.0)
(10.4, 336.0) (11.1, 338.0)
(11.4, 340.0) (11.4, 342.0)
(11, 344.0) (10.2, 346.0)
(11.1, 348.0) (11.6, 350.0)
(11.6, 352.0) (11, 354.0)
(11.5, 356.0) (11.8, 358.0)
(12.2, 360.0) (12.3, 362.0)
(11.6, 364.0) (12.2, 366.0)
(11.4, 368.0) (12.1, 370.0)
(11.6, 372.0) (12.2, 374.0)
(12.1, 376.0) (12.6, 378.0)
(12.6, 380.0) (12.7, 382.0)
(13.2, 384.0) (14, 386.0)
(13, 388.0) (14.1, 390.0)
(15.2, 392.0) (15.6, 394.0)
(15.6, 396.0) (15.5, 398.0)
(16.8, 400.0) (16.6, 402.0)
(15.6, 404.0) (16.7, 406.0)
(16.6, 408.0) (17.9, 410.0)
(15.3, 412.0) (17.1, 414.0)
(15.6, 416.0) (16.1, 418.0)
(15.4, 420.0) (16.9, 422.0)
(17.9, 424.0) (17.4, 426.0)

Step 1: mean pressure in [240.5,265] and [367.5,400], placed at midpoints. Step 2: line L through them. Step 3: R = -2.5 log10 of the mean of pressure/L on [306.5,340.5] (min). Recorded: 0.14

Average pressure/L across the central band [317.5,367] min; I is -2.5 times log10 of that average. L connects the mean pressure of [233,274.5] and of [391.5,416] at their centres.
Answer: 0.21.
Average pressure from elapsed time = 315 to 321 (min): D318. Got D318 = 10.2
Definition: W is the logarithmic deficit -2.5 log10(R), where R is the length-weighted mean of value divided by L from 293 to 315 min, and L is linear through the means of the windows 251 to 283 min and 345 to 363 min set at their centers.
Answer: -0.23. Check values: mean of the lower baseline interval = 7.44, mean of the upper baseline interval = 11.5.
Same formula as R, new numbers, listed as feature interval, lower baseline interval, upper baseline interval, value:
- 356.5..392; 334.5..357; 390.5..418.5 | 0.08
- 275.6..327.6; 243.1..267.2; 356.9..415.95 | 0.12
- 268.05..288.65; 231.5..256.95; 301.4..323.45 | 0.46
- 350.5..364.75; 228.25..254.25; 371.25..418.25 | 0.16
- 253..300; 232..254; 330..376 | 0.24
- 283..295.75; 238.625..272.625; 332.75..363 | 0.00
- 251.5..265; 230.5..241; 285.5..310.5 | 0.15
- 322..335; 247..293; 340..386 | 0.06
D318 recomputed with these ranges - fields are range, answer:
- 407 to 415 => 16.7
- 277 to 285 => 6.42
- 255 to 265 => 8.77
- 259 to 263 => 8.53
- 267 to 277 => 6.01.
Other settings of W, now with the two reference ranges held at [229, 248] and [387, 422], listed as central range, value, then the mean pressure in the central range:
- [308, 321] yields 0.22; 10.4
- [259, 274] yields 0.45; 7.27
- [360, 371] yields 0.21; 11.9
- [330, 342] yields 0.27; 10.5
